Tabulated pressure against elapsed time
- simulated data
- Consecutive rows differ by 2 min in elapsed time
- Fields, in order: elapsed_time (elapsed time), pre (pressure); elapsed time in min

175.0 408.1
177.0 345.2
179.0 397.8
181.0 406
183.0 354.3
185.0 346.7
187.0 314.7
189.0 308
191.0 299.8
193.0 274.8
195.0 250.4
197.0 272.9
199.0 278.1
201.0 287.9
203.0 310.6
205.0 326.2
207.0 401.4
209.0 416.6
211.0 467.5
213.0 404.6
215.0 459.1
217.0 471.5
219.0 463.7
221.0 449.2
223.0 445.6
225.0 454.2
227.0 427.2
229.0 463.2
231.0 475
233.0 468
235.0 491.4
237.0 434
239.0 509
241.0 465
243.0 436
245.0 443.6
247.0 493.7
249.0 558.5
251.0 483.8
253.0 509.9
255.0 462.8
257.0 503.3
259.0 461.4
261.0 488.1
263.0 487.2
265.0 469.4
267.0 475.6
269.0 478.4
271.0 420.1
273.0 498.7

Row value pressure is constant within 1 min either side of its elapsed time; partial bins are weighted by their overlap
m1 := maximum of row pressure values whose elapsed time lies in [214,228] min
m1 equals 471.5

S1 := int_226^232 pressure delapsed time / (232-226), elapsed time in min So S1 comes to 455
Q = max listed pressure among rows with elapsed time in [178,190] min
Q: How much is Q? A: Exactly 406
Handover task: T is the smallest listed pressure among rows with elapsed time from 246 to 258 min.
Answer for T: 462.8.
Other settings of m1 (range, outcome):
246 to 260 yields 558.5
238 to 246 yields 509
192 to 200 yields 278.1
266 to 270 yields 478.4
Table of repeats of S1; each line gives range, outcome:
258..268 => 476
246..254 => 511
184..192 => 317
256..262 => 484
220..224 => 447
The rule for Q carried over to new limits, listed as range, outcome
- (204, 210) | 416.6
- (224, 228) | 454.2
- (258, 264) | 488.1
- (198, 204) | 310.6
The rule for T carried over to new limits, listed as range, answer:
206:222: 401.4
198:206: 278.1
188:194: 274.8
